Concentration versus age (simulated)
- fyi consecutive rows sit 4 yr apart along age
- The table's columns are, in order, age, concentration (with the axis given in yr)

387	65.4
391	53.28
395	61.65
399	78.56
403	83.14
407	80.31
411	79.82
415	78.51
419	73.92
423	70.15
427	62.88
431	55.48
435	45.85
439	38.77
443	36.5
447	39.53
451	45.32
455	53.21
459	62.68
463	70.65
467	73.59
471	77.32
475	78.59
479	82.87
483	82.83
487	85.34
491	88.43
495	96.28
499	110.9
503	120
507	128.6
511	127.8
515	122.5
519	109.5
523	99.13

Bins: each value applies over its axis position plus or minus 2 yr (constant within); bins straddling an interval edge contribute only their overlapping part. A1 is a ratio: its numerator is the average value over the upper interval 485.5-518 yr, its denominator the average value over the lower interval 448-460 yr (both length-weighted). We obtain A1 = 2.13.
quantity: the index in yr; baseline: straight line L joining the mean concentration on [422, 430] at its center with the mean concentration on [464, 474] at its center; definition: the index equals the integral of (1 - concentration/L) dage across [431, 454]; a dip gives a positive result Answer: 8.6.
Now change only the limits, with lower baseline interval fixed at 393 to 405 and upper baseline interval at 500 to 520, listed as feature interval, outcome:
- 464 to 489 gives 6.5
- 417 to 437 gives 5.6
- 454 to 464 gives 3.8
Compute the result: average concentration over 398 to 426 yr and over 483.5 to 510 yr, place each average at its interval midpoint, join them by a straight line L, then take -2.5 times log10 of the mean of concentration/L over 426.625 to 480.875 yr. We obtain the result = 0.48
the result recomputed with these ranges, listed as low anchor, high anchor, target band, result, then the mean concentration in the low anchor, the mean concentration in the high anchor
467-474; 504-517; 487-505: 0.07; 76.4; 126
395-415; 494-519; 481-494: 0.27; 78.4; 118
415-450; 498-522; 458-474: 0.15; 54.1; 119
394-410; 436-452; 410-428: -0.18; 77.1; 40.1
